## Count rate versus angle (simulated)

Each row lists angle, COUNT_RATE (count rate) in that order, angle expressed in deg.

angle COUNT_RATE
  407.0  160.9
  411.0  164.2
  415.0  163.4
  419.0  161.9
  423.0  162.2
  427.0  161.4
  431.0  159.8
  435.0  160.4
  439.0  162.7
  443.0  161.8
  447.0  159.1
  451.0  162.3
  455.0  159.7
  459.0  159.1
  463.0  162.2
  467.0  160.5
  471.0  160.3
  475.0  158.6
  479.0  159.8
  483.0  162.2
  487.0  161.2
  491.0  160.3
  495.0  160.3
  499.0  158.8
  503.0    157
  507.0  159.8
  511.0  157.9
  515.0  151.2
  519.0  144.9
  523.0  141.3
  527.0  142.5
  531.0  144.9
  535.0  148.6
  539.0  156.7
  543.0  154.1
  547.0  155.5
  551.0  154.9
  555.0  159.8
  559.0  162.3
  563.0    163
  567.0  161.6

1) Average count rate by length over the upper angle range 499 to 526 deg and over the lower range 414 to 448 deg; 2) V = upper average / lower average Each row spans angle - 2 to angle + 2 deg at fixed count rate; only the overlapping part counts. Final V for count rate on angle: 0.9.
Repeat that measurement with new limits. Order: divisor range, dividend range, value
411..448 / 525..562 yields 0.95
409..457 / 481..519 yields 0.98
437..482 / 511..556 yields 0.94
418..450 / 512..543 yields 0.92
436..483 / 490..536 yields 0.95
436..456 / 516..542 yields 0.91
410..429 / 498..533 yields 0.93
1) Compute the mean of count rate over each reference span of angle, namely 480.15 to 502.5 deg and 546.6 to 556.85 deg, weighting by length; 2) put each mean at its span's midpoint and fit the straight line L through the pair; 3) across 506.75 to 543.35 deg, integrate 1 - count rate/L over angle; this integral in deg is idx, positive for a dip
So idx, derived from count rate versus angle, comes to 2.0 deg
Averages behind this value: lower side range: 160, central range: 150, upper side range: 157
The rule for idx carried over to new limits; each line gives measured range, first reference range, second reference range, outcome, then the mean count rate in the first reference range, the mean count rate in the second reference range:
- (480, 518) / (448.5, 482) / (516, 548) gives -1.0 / 160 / 148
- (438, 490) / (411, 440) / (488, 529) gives -0.9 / 162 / 154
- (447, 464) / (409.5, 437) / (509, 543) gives -0.3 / 162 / 149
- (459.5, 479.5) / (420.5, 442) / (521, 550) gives -0.4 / 161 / 149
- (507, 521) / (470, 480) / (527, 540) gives 0.0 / 159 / 148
